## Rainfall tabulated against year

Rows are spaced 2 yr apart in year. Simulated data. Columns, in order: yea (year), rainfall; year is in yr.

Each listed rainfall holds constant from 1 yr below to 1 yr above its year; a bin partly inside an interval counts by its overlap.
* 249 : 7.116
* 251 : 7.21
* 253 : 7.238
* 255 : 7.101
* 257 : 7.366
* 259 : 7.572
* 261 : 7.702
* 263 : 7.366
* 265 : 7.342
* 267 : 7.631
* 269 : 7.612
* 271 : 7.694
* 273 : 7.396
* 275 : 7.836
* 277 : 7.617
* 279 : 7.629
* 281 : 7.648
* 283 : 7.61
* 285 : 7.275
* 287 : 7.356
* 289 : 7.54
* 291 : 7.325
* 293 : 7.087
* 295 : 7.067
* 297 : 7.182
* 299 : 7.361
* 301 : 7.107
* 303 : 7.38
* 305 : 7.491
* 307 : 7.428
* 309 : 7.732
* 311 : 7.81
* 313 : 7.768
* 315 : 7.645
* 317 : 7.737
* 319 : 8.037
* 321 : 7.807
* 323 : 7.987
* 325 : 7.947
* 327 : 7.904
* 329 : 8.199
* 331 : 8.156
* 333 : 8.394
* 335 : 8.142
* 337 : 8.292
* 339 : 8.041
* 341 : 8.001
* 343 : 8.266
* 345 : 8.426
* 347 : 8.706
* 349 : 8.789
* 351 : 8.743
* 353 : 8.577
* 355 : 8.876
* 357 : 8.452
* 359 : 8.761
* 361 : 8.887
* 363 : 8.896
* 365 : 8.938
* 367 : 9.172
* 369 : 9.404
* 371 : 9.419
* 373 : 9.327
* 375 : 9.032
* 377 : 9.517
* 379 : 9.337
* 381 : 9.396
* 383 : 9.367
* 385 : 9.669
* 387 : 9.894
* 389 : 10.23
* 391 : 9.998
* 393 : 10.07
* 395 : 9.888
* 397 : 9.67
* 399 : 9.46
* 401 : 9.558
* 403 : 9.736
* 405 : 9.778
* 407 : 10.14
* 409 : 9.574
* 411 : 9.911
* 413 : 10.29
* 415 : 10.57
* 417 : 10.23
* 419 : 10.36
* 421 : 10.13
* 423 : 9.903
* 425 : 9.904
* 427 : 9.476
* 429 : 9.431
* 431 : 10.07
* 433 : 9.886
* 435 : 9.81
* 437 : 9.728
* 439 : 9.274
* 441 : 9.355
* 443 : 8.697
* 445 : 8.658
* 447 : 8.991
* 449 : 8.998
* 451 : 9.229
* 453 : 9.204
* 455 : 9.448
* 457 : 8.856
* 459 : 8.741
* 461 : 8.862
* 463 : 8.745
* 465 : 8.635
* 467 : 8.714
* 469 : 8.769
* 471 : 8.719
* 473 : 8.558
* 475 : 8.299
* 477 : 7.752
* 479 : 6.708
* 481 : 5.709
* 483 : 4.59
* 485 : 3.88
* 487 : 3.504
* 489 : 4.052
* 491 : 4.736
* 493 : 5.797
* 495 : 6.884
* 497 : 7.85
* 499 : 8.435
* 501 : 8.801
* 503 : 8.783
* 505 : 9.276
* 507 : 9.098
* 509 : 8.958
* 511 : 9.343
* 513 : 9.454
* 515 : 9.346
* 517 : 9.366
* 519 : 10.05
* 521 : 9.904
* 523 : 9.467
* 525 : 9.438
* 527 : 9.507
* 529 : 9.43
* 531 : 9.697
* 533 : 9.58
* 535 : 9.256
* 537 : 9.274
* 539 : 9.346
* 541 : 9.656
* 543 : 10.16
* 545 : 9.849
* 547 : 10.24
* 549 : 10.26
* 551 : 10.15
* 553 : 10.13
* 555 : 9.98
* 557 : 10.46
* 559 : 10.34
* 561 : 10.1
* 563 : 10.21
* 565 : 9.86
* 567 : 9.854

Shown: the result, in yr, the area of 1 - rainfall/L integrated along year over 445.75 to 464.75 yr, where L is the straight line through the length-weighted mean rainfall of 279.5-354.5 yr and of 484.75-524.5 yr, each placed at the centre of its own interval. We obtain -2.6 yr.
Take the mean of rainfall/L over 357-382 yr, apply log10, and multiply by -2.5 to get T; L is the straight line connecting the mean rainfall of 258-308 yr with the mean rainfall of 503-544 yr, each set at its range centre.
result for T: -0.12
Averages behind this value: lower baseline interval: 7.45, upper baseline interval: 9.46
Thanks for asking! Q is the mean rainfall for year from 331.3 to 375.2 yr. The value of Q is 8.69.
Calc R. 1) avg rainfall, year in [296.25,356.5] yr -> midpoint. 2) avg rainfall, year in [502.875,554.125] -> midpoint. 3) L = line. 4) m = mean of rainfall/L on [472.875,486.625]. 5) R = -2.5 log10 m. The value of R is 0.423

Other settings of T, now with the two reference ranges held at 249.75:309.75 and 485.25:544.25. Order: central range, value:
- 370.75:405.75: -0.21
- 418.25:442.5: -0.20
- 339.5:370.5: -0.13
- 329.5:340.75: -0.07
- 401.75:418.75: -0.24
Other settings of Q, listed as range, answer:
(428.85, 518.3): 8.22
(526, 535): 9.52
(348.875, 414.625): 9.44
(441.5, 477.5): 8.79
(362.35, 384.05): 9.26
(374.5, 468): 9.54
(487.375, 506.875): 7.15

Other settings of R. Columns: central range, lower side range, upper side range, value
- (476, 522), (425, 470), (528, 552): 0.26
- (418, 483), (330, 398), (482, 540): -0.05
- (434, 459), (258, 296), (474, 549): -0.14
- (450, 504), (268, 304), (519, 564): 0.22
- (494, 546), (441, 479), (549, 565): 0.05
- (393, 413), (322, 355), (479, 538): -0.19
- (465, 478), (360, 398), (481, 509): -0.17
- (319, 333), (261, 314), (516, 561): -0.03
